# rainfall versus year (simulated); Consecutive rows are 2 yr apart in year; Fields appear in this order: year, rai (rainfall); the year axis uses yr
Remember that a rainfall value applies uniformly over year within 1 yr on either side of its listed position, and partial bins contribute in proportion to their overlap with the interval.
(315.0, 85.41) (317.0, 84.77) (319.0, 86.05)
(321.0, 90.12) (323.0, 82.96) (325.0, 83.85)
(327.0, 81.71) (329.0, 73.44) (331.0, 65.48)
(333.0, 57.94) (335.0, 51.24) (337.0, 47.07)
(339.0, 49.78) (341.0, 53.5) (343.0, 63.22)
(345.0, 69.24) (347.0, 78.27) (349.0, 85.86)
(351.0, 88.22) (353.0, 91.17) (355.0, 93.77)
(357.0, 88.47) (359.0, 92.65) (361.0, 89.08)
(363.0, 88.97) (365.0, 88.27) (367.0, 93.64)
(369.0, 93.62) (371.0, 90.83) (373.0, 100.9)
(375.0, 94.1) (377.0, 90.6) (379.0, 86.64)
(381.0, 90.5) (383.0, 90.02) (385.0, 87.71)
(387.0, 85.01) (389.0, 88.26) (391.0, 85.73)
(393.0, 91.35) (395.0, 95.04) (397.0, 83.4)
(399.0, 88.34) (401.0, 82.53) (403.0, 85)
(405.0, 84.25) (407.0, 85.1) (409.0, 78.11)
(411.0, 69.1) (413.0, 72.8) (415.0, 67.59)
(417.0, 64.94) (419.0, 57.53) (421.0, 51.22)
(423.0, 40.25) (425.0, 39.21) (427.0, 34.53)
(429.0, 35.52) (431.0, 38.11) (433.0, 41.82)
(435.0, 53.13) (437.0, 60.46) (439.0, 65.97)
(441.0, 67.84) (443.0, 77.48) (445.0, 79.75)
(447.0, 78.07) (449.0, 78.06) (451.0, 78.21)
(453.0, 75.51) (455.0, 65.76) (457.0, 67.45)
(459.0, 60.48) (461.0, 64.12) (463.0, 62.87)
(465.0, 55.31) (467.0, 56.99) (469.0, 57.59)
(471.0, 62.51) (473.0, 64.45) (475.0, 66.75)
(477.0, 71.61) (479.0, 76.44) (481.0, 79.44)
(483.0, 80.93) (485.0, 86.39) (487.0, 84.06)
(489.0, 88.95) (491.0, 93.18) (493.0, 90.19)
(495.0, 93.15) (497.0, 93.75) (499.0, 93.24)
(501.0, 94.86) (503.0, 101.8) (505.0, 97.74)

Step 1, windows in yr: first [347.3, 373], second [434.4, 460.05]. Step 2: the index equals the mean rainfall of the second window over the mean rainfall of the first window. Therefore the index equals 0.78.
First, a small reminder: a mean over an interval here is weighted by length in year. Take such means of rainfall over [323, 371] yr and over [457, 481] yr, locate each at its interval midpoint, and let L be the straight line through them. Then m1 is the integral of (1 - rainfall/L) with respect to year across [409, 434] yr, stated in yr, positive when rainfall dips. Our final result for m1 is 6.3 yr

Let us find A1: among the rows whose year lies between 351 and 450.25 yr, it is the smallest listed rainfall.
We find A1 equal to 34.53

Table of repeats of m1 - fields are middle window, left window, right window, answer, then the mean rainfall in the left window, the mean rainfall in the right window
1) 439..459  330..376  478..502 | 2.83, 78.9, 87.9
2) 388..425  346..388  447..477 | 2.43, 89.9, 66.1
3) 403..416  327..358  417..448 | -3.89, 70.8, 55.1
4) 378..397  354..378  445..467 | -0.49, 92.1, 68.6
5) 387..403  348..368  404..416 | -1.46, 90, 76.2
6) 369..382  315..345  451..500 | -3.82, 69.9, 74.7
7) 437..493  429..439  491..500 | -2.15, 48.9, 92.6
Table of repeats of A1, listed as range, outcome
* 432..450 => 41.82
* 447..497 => 55.31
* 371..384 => 86.64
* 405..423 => 40.25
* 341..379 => 53.5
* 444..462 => 60.48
